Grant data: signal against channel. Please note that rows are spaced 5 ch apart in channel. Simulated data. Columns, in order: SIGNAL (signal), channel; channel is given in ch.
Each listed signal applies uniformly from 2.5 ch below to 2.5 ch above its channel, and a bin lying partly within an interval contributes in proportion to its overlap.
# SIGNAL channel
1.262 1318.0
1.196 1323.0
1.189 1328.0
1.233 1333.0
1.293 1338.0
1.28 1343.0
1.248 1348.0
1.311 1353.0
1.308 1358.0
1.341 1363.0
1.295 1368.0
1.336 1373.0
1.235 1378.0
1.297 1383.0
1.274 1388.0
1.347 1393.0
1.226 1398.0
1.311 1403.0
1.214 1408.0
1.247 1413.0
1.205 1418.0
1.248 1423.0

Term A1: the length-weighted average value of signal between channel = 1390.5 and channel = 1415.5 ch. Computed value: 1.27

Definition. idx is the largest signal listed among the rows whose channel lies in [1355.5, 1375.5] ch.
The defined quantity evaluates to 1.341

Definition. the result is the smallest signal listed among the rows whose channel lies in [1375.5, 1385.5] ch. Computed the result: 1.235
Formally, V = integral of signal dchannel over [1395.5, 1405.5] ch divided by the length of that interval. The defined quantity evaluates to 1.27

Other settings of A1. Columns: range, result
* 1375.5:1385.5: 1.27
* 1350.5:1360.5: 1.31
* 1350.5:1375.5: 1.32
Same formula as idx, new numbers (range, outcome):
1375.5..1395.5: 1.347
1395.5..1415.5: 1.311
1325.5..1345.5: 1.293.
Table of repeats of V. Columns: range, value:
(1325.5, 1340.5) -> 1.24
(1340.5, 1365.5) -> 1.3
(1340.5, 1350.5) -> 1.26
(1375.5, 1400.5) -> 1.28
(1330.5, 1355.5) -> 1.27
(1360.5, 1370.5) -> 1.32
